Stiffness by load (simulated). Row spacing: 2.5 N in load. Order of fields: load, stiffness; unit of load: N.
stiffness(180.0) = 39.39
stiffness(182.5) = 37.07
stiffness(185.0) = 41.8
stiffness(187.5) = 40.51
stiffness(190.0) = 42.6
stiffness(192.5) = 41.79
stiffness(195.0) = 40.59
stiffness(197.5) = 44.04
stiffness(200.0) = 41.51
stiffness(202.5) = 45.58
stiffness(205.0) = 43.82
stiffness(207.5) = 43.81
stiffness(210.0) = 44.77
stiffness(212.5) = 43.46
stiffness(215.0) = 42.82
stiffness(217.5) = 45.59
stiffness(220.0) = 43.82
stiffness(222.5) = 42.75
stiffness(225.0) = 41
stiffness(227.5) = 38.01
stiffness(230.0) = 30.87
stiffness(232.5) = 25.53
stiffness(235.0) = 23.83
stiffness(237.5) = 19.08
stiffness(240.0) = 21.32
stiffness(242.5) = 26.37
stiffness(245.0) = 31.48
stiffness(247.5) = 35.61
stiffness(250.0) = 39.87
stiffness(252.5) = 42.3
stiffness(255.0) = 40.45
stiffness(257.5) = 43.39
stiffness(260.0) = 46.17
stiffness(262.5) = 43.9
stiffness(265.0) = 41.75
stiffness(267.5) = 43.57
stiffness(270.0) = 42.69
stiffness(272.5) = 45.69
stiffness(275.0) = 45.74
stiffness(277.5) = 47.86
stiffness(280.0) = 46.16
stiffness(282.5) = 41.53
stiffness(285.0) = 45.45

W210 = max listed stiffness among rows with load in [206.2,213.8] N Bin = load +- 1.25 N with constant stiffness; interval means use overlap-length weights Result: 44.77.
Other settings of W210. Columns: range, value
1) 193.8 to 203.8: 45.58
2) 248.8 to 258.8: 43.39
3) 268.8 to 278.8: 47.86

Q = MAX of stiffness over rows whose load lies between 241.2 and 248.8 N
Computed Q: 35.61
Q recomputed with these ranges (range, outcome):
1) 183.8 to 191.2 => 42.6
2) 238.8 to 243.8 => 26.37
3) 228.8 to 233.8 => 30.87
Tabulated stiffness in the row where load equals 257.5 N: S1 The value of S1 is 43.39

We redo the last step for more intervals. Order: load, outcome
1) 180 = 39.39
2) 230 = 30.87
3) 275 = 45.74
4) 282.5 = 41.53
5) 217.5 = 45.59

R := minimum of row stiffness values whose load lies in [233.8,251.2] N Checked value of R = 19.08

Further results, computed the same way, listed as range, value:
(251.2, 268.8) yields 40.45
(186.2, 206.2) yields 40.51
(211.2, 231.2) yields 30.87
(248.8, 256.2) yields 39.87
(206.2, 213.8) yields 43.46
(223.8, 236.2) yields 23.83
